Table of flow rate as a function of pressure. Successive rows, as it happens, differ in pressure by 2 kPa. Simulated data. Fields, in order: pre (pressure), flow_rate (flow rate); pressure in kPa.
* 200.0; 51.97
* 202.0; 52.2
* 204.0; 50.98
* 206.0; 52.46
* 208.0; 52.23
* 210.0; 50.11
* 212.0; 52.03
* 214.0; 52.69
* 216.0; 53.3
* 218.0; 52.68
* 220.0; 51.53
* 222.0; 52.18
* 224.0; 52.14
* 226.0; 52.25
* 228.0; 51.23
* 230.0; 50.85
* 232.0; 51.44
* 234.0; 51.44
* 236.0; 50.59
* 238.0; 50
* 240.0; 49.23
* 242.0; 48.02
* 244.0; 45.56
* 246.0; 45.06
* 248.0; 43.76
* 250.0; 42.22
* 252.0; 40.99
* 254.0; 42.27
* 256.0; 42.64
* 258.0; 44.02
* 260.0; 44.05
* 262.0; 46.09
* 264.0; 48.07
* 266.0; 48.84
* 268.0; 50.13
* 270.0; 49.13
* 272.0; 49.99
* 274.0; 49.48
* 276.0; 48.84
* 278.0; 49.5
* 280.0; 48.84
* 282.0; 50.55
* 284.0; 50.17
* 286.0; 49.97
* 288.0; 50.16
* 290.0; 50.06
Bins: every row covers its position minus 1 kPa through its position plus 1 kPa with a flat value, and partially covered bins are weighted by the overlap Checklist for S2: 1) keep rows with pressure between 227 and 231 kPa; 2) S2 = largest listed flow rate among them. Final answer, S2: 51.23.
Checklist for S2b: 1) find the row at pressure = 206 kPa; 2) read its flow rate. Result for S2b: 52.46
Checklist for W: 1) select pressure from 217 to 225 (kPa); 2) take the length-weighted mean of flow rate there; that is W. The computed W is 52.1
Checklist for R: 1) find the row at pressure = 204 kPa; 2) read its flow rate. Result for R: 50.98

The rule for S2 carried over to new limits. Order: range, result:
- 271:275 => 49.99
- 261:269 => 50.13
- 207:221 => 53.3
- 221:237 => 52.25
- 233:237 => 51.44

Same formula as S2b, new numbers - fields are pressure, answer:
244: 45.56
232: 51.44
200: 51.97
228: 51.23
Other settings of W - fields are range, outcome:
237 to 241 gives 49.6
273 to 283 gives 49.4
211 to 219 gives 52.7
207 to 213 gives 51.5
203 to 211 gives 51.4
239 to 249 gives 46.3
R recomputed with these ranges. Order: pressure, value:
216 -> 53.3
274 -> 49.48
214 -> 52.69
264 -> 48.07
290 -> 50.06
